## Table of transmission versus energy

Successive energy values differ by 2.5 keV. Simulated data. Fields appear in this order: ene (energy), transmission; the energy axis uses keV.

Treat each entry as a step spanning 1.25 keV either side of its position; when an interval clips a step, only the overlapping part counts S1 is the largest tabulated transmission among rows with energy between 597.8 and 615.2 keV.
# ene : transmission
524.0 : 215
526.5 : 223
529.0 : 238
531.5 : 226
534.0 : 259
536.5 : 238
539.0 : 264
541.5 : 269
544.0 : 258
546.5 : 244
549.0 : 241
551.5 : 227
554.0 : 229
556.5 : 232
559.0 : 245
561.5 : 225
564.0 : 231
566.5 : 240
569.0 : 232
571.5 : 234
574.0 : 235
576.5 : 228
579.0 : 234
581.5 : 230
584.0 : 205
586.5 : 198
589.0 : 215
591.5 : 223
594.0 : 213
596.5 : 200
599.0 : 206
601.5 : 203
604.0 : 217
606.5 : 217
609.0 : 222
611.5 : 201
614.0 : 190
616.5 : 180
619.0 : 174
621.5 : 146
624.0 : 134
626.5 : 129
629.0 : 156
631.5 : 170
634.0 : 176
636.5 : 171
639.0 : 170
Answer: 222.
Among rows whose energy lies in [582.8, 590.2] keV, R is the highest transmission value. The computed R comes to 215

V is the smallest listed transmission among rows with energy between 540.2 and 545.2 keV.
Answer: 258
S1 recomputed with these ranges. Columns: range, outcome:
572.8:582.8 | 235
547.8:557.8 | 241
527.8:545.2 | 269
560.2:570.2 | 240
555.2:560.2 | 245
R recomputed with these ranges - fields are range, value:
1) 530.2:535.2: 259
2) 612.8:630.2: 190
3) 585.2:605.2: 223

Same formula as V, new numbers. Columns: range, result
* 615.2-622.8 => 146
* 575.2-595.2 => 198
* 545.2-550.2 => 241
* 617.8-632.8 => 129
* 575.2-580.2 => 228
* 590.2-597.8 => 200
